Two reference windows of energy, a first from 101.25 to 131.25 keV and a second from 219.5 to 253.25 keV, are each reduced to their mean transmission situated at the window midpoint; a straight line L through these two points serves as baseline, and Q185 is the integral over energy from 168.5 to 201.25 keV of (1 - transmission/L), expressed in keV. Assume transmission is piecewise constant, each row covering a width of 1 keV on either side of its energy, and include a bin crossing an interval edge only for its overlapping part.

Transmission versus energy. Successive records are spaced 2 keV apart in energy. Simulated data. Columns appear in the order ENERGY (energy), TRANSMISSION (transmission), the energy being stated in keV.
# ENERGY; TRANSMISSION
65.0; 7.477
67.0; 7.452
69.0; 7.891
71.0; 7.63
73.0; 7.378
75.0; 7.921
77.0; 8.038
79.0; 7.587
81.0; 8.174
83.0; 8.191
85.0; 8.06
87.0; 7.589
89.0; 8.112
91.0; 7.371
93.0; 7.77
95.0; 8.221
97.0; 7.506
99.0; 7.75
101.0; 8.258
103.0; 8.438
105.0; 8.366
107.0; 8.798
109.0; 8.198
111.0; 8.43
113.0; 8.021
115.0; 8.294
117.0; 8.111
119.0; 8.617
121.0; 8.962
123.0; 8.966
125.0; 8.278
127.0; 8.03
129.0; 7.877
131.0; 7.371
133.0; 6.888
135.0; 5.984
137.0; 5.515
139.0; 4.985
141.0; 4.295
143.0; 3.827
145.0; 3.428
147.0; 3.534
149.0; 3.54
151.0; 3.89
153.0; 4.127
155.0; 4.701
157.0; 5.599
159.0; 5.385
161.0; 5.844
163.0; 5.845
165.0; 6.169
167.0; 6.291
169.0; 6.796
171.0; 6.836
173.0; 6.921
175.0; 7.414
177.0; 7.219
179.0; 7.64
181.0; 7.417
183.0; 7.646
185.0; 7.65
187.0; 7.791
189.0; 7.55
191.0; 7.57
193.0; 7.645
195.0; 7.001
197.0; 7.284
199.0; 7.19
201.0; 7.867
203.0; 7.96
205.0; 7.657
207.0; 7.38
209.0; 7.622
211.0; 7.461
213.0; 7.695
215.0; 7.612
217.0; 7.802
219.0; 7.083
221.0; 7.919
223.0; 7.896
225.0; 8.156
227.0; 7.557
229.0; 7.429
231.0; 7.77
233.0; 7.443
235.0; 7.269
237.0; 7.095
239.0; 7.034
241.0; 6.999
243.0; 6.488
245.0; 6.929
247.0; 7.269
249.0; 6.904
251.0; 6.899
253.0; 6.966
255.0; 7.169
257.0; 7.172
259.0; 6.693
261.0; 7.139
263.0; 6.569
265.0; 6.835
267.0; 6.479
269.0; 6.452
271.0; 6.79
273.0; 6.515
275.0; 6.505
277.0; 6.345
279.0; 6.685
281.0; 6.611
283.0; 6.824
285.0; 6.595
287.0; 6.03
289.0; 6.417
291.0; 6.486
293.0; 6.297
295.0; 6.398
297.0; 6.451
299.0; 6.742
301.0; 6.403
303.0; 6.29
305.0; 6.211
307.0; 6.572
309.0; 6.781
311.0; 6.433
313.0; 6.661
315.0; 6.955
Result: 1.6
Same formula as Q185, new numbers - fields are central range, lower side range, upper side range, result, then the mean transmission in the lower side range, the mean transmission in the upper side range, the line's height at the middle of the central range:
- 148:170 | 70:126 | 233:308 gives 6.7 keV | 8.11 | 6.7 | 7.61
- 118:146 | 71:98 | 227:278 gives 3.5 keV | 7.83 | 6.94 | 7.58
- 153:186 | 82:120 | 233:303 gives 4.5 keV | 8.11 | 6.72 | 7.54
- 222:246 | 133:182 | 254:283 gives -3.7 keV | 5.58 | 6.72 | 6.36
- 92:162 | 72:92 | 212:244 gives 9.0 keV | 7.84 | 7.45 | 7.72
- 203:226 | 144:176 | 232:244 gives -3.9 keV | 5.39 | 7.05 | 6.55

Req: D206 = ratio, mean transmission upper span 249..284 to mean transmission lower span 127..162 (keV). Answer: 1.30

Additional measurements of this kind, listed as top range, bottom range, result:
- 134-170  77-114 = 0.62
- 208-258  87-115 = 0.91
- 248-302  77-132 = 0.82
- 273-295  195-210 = 0.86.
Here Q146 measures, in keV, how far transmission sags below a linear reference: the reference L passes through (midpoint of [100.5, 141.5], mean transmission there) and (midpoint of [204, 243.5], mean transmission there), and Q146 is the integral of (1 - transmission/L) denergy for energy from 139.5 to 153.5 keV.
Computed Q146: 6.96 keV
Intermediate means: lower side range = 7.69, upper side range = 7.48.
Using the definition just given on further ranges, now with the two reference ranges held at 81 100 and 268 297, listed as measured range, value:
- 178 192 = -0.8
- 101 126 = -2.5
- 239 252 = -0.3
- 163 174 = 1.2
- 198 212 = -1.1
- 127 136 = 0.5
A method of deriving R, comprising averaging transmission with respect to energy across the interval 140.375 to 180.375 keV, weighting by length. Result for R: 5.49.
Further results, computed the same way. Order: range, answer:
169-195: 7.4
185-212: 7.54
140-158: 4.1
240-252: 6.91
